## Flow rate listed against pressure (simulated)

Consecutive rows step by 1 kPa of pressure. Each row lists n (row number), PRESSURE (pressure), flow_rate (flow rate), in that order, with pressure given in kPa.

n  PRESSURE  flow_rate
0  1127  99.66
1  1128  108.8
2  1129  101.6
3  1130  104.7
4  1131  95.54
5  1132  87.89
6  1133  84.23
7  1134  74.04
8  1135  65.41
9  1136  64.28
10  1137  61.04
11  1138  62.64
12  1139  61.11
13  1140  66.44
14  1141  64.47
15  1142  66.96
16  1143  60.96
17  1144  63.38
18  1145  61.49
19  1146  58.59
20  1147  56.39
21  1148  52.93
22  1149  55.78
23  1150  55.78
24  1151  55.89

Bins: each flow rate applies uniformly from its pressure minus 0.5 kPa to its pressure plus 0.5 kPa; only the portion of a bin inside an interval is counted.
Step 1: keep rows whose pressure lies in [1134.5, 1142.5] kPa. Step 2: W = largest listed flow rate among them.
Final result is 66.96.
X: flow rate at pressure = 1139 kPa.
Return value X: 61.11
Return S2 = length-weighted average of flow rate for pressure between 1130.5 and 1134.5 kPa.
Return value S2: 85.4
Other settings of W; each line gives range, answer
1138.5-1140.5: 66.44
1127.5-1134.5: 108.8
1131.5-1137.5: 87.89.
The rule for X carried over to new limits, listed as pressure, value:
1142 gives 66.96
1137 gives 61.04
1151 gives 55.89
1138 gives 62.64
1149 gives 55.78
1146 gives 58.59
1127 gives 99.66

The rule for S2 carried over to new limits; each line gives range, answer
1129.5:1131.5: 100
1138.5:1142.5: 64.7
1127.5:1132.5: 99.7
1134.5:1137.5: 63.6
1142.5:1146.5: 61.1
